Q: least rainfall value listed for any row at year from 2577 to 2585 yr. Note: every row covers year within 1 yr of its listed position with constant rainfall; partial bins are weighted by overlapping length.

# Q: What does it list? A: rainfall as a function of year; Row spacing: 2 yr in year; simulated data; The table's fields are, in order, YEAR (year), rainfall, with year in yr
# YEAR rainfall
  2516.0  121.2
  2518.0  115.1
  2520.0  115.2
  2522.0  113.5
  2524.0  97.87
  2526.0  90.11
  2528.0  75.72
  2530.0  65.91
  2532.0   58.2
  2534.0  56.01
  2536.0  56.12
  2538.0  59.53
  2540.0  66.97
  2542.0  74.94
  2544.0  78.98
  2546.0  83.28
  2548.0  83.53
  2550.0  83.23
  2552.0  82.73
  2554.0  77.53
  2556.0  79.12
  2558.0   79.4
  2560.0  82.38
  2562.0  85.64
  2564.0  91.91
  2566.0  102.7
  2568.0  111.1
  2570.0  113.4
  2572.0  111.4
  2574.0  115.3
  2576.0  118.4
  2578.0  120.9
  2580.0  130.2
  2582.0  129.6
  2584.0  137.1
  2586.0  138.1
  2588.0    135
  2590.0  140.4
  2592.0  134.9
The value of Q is 120.9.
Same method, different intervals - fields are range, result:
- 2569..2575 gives 111.4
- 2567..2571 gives 111.1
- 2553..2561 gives 77.53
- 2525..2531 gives 65.91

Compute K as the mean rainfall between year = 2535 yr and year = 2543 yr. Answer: 64.4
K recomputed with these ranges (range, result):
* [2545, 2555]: 82.1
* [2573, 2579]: 118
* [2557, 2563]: 82.5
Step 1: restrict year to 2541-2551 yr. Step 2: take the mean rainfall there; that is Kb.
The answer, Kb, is 80.8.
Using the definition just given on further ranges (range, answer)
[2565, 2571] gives 109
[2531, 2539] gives 57.5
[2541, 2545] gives 77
